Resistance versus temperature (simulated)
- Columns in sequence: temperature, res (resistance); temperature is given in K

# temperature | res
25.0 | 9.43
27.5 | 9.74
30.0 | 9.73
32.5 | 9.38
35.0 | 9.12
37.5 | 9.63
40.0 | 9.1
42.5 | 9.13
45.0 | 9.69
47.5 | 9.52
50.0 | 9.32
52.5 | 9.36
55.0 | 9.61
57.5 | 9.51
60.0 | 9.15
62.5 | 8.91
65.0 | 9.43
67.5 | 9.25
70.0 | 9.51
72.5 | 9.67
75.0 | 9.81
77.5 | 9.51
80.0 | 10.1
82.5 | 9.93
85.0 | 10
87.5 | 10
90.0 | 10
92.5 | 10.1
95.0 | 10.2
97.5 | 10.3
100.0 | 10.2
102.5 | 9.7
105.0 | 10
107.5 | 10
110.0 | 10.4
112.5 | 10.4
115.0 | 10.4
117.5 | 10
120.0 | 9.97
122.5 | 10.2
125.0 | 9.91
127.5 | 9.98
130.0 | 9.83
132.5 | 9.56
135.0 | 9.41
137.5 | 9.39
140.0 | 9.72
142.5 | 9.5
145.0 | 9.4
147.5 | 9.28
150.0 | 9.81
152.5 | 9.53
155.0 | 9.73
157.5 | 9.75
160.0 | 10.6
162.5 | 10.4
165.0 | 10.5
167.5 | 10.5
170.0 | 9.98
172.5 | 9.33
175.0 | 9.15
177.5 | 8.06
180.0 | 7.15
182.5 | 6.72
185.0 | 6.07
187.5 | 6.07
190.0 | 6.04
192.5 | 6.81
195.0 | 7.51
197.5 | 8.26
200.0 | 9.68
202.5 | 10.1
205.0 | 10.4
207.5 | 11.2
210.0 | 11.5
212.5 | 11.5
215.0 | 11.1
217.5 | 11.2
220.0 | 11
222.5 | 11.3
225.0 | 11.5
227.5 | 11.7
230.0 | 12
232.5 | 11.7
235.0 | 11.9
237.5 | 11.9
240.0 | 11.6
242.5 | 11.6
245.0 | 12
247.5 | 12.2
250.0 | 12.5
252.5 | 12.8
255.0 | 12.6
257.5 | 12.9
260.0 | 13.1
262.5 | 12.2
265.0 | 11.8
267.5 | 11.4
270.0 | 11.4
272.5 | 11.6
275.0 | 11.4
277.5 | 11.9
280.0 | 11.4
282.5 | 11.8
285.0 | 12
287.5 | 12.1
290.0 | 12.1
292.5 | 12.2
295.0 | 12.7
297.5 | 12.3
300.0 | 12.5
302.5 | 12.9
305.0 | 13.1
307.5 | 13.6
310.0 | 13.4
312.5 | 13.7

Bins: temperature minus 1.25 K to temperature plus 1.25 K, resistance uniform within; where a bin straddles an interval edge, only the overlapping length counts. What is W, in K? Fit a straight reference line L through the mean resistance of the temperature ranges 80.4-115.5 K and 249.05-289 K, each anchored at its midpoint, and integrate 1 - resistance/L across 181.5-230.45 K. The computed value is 7.79 K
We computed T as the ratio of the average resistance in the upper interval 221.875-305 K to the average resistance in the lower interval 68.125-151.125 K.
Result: 1.2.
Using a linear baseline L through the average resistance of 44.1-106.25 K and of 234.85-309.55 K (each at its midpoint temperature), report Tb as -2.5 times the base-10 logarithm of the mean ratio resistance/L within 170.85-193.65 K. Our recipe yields 0.45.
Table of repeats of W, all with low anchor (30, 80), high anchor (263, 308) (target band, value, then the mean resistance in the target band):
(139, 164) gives 1.8 K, 9.78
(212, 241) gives -0.3 K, 11.5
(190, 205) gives 3.6 K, 8.43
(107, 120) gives -0.2 K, 10.2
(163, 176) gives 1.0 K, 9.94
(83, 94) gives -0.2 K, 10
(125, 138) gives 0.8 K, 9.67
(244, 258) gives -0.9 K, 12.5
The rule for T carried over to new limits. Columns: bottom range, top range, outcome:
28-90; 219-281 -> 1.25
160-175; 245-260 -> 1.25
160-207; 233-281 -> 1.40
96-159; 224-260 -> 1.23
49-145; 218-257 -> 1.21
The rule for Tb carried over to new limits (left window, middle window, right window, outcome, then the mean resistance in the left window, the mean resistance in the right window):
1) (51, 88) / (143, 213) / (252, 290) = 0.20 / 9.57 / 12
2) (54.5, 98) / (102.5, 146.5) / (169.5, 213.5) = -0.07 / 9.71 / 8.6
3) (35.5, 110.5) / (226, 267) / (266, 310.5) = -0.04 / 9.69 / 12.2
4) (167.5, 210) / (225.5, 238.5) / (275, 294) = -0.18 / 8.44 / 11.9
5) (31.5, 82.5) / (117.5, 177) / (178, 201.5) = -0.23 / 9.45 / 7.21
